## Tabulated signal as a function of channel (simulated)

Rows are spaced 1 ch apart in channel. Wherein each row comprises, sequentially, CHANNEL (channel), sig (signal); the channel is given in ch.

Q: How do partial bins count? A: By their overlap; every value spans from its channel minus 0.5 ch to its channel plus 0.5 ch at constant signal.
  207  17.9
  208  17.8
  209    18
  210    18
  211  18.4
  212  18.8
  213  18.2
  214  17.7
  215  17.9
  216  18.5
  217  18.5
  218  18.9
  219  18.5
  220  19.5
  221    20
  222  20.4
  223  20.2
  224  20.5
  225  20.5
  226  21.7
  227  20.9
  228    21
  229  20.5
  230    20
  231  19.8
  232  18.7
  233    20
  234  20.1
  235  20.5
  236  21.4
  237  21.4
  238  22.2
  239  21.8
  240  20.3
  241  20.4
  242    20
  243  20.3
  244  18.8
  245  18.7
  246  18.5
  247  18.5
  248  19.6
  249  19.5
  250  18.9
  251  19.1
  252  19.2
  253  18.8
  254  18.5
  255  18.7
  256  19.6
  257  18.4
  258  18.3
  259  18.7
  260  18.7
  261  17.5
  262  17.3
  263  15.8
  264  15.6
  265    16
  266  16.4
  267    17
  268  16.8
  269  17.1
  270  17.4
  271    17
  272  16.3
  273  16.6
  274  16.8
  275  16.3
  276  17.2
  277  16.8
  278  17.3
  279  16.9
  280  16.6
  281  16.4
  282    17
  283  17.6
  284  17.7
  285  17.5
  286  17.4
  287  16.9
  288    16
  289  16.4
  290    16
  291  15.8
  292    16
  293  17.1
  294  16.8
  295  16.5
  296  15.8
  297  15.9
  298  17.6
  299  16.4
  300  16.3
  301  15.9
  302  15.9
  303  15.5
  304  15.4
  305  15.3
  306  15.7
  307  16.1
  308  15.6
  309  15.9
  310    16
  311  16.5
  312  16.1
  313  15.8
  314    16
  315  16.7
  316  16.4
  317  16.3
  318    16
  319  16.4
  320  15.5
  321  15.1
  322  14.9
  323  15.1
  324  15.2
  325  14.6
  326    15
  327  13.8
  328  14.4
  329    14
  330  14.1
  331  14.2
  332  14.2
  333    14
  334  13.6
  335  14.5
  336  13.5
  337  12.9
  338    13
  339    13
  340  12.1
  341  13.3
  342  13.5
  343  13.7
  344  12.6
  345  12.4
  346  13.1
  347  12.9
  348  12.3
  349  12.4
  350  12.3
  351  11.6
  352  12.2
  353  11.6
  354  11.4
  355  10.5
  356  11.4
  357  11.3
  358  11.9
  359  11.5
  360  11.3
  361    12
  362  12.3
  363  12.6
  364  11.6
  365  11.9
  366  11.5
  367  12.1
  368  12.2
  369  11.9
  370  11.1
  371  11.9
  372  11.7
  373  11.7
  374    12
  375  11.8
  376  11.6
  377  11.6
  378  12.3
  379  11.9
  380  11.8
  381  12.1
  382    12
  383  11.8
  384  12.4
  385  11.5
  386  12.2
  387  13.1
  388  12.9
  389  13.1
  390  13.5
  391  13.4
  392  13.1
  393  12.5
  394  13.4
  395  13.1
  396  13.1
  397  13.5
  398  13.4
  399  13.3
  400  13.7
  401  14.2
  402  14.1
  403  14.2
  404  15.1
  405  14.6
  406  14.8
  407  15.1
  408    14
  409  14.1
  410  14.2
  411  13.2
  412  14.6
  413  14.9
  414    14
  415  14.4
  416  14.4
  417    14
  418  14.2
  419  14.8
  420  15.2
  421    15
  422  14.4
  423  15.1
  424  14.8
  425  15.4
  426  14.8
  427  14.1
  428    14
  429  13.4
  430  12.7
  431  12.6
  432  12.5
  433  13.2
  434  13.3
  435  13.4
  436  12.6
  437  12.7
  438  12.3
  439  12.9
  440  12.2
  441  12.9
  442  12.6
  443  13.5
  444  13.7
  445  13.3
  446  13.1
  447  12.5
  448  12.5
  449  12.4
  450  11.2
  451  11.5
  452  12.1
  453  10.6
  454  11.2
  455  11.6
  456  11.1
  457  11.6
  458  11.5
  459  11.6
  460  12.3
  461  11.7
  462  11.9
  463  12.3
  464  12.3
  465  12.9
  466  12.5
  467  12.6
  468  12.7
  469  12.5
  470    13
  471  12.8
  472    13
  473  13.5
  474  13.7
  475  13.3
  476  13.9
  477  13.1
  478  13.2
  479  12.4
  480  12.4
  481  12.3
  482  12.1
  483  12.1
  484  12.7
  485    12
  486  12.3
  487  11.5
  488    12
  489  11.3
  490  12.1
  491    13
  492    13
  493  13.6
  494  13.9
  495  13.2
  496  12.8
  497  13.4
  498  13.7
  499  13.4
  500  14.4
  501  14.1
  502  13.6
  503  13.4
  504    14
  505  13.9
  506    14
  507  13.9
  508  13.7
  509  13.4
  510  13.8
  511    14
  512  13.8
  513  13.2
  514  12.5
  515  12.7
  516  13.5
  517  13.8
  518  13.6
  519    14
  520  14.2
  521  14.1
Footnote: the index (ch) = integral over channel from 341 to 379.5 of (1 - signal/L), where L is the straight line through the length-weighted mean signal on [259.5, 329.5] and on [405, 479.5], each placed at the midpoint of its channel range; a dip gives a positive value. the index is 7.4 ch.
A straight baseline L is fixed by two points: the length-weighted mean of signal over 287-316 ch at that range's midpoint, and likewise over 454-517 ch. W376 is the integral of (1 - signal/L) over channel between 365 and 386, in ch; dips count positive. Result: 4.19 ch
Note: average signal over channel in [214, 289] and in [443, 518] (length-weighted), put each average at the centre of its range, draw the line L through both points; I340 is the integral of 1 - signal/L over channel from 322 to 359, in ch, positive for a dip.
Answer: 7.3 ch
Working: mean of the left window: 18.6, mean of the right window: 12.8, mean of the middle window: 13.1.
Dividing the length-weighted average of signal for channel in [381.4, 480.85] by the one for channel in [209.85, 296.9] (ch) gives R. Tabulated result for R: 0.7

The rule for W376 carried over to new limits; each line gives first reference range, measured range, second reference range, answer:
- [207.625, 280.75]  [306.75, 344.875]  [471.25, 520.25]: 5.0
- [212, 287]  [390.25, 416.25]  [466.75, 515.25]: 2.0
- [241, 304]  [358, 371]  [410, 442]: 2.9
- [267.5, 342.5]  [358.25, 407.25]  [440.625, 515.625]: 6.0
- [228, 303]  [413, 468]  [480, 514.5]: 5.0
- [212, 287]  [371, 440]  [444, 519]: 6.1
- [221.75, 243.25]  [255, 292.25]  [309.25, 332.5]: 2.3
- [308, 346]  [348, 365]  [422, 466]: 2.8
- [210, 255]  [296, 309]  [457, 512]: 1.3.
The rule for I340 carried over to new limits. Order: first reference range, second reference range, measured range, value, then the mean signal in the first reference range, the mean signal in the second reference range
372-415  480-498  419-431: -1.3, 13.2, 12.6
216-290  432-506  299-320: 1.3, 18.6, 12.7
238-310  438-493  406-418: -0.4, 17.4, 12.4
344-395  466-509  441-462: 1.1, 12.1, 13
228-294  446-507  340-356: 3.6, 18.2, 12.6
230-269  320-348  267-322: -0.8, 18.9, 13.8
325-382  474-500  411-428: -2.6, 12.5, 12.8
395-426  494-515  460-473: 1.3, 14.3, 13.6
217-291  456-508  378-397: 3.2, 18.5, 12.8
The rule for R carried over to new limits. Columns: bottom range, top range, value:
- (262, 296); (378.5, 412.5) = 0.80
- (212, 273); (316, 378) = 0.68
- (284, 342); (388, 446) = 0.89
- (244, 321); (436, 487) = 0.73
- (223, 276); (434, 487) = 0.66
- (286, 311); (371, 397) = 0.77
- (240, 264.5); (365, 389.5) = 0.64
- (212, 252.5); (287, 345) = 0.77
